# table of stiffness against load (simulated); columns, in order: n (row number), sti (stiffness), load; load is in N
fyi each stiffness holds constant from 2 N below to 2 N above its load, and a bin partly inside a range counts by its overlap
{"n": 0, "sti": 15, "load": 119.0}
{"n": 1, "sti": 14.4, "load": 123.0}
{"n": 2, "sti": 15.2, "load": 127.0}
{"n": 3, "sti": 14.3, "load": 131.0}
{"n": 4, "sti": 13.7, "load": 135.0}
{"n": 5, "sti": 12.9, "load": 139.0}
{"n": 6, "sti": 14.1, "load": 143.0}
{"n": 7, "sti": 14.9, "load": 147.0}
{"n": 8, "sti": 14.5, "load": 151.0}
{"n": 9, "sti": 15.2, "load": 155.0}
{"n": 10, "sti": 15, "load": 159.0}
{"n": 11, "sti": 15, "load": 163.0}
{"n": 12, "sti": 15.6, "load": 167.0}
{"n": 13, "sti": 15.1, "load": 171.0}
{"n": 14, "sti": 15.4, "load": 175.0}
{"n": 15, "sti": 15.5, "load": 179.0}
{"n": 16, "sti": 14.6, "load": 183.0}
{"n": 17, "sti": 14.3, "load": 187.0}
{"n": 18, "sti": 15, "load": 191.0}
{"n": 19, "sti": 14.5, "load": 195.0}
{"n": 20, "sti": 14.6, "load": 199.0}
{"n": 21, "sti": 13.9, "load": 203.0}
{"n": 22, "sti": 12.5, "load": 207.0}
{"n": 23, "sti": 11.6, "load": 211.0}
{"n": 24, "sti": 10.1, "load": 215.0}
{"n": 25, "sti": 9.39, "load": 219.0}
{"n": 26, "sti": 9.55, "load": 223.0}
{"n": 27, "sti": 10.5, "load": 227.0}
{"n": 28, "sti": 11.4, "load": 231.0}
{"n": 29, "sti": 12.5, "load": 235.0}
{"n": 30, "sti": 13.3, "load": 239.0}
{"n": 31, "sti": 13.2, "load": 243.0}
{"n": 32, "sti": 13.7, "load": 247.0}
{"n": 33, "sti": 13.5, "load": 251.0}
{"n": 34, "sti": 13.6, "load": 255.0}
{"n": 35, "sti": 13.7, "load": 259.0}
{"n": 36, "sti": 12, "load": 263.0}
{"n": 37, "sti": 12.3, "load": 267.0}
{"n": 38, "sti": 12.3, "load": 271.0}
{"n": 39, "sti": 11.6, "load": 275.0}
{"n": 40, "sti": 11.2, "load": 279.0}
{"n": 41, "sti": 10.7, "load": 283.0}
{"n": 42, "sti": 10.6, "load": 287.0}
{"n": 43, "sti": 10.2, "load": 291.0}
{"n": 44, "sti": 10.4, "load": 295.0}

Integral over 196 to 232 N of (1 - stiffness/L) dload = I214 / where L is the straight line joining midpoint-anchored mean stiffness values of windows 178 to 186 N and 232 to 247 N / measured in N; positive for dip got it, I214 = 5.9 N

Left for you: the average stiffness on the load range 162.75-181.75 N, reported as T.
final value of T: 15.3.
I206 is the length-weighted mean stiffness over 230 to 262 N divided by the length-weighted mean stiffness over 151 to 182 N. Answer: 0.86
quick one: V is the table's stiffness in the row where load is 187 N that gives 14.3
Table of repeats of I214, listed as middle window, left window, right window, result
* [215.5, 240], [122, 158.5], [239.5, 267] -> 4.57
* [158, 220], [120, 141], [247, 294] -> -3.07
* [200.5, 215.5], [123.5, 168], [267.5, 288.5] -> 0.87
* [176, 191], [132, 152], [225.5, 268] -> -1.51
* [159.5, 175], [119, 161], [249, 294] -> -1.45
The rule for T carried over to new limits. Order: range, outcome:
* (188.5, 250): 12.4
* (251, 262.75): 13.4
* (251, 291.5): 12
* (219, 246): 11.6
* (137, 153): 14.1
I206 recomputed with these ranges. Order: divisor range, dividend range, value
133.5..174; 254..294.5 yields 0.80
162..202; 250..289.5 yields 0.81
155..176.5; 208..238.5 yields 0.72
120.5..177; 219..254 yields 0.82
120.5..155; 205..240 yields 0.78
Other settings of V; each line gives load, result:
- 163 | 15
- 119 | 15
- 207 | 12.5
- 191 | 15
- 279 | 11.2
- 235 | 12.5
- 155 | 15.2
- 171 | 15.1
